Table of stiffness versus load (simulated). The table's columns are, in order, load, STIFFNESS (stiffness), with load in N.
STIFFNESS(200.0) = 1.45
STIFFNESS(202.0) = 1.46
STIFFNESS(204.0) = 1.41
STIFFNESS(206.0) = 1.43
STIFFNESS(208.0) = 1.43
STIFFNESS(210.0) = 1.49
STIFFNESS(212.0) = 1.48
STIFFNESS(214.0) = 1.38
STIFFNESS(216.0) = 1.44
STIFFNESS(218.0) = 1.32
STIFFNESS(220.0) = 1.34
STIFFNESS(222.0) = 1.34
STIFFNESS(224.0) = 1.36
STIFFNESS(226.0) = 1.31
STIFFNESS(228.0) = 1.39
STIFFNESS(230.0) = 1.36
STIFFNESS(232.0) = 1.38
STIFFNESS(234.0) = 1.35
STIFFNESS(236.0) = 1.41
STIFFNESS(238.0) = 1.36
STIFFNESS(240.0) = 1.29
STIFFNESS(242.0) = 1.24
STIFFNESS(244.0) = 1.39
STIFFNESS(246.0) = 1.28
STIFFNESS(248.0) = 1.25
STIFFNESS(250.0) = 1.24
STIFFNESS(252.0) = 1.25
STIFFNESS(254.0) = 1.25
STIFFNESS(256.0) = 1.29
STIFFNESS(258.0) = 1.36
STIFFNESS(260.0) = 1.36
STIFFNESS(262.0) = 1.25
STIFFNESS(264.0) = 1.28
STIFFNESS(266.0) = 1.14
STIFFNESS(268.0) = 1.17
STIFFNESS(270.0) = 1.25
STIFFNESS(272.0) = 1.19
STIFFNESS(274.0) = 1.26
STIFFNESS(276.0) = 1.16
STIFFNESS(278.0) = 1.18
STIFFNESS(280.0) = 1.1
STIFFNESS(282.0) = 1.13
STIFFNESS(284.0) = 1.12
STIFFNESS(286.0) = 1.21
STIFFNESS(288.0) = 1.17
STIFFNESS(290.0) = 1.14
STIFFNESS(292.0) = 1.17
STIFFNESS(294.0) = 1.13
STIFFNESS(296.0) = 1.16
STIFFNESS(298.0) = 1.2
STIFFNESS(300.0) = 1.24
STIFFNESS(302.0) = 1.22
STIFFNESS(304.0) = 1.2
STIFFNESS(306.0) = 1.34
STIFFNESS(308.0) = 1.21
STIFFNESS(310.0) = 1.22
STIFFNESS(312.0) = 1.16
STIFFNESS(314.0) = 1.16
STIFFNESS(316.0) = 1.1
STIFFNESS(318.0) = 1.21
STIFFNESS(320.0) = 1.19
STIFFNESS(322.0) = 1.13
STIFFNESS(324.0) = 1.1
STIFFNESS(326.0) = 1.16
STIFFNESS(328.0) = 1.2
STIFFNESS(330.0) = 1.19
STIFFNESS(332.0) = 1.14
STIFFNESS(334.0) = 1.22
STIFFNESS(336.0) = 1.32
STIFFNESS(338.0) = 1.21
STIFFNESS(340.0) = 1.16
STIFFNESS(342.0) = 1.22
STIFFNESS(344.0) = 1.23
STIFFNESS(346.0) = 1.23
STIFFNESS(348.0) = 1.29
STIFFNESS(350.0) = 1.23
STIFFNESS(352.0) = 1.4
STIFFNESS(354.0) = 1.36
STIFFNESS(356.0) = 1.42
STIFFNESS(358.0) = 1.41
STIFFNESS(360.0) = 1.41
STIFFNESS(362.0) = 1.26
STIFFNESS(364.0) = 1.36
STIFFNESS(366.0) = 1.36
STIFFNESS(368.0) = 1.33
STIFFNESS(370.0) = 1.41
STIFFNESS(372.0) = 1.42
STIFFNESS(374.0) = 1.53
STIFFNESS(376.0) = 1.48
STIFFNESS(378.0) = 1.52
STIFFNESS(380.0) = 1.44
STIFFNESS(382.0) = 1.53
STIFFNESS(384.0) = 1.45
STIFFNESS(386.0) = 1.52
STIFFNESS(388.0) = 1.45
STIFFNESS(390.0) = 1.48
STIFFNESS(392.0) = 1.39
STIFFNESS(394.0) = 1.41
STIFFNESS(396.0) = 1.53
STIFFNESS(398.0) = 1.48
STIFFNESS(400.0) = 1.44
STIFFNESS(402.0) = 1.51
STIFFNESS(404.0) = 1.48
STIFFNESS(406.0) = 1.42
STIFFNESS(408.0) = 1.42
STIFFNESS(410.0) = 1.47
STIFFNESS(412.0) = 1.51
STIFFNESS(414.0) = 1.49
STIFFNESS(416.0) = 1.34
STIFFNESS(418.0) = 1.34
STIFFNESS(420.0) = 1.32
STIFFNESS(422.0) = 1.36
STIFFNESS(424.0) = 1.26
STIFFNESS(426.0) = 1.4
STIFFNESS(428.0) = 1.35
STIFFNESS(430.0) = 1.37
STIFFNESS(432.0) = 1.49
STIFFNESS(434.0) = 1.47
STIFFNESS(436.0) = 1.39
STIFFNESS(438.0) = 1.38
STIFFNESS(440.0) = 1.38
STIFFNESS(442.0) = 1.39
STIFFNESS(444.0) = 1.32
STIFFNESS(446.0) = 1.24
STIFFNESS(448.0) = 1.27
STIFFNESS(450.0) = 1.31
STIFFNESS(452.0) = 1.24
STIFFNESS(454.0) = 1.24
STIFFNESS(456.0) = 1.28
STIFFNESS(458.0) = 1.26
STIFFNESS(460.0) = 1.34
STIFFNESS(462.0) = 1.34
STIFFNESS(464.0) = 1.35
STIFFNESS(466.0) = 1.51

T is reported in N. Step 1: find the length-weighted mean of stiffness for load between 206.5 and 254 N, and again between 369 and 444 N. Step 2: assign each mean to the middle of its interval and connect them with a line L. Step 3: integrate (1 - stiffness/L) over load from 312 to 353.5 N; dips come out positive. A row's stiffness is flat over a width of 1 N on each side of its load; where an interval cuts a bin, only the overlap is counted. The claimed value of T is 5.71 N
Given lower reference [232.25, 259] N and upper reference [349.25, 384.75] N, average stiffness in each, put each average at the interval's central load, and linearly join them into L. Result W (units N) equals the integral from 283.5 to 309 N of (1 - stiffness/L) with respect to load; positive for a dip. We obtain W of 2.9 N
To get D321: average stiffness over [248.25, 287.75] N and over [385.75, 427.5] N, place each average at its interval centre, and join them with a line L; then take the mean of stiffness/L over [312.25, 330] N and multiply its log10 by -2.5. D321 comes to 0.12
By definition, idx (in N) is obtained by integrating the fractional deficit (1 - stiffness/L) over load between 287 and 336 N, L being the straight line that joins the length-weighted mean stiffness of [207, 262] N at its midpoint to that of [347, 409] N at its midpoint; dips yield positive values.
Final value 7.15 N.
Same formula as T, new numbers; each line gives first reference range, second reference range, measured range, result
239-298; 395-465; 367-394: -2.6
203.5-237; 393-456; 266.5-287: 3.1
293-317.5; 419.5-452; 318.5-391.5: -4.0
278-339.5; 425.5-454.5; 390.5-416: -3.0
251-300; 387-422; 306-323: 1.2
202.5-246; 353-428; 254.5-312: 7.6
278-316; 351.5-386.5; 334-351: 1.2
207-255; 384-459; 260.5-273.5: 1.3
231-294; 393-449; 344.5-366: 0.0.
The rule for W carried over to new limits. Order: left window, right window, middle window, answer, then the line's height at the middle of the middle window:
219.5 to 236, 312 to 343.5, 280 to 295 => 1.2 N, 1.25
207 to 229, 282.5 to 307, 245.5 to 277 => 0.7 N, 1.28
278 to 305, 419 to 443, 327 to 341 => 0.3 N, 1.23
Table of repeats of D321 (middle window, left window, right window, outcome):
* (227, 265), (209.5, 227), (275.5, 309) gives -0.007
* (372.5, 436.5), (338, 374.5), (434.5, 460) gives -0.093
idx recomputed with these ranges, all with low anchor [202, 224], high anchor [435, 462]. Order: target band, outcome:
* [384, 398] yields -1.3 N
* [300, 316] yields 1.9 N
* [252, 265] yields 0.9 N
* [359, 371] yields -0.1 N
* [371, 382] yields -1.2 N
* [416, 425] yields 0.0 N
